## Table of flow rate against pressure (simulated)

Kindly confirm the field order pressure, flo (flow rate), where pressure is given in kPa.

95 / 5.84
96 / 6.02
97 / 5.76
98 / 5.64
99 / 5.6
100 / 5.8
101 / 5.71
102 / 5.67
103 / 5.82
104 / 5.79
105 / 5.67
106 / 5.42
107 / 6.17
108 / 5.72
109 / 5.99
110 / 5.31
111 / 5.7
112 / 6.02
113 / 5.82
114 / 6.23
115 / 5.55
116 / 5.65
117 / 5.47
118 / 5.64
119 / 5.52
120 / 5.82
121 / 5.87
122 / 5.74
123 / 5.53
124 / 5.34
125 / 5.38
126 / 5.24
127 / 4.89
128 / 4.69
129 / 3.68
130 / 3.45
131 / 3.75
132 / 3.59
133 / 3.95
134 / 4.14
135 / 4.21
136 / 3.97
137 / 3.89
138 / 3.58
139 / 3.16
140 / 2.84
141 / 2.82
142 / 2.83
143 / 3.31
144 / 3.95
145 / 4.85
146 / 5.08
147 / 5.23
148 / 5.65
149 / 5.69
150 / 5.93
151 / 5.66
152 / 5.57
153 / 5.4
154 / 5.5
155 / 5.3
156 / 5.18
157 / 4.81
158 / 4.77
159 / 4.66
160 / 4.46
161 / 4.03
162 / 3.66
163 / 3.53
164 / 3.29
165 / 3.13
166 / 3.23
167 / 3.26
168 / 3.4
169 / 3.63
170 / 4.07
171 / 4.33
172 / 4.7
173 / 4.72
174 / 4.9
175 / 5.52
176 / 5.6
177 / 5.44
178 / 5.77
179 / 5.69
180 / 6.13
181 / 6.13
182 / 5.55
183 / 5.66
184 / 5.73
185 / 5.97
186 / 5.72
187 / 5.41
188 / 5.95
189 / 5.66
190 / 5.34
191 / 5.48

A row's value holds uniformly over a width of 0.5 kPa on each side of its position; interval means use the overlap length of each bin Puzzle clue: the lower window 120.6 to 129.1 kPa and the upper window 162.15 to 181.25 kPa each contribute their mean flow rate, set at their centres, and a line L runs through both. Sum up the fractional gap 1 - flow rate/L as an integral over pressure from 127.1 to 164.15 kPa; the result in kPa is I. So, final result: 4.1 kPa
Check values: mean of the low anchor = 5.21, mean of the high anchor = 4.51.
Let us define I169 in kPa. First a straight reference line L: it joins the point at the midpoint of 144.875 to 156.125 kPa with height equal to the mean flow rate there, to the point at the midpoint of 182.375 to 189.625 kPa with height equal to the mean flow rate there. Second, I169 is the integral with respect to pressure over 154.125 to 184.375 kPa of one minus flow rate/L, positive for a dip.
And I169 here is 4.9 kPa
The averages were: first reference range 5.45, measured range 4.68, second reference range 5.72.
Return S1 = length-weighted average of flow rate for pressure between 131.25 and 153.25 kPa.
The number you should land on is 4.31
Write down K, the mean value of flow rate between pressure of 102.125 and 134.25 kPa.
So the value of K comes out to 5.28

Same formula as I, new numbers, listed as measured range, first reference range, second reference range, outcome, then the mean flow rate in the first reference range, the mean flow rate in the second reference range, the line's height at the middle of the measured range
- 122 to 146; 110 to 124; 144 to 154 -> 6.23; 5.71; 5.38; 5.53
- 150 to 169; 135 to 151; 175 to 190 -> 1.59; 4.23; 5.72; 4.85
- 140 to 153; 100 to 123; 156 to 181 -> 0.75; 5.74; 4.5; 4.97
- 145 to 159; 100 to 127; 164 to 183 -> -0.72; 5.67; 4.72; 5.06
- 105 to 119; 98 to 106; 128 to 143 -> -1.87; 5.7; 3.59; 5.07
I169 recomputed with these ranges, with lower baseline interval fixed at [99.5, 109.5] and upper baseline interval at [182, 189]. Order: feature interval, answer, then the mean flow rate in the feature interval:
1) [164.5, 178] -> 3.2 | 4.36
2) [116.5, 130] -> 1.3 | 5.22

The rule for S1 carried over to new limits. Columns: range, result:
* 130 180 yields 4.41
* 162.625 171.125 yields 3.51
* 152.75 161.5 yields 4.89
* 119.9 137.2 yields 4.6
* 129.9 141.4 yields 3.63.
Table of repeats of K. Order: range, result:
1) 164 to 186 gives 4.87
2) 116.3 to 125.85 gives 5.58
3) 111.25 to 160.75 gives 4.8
